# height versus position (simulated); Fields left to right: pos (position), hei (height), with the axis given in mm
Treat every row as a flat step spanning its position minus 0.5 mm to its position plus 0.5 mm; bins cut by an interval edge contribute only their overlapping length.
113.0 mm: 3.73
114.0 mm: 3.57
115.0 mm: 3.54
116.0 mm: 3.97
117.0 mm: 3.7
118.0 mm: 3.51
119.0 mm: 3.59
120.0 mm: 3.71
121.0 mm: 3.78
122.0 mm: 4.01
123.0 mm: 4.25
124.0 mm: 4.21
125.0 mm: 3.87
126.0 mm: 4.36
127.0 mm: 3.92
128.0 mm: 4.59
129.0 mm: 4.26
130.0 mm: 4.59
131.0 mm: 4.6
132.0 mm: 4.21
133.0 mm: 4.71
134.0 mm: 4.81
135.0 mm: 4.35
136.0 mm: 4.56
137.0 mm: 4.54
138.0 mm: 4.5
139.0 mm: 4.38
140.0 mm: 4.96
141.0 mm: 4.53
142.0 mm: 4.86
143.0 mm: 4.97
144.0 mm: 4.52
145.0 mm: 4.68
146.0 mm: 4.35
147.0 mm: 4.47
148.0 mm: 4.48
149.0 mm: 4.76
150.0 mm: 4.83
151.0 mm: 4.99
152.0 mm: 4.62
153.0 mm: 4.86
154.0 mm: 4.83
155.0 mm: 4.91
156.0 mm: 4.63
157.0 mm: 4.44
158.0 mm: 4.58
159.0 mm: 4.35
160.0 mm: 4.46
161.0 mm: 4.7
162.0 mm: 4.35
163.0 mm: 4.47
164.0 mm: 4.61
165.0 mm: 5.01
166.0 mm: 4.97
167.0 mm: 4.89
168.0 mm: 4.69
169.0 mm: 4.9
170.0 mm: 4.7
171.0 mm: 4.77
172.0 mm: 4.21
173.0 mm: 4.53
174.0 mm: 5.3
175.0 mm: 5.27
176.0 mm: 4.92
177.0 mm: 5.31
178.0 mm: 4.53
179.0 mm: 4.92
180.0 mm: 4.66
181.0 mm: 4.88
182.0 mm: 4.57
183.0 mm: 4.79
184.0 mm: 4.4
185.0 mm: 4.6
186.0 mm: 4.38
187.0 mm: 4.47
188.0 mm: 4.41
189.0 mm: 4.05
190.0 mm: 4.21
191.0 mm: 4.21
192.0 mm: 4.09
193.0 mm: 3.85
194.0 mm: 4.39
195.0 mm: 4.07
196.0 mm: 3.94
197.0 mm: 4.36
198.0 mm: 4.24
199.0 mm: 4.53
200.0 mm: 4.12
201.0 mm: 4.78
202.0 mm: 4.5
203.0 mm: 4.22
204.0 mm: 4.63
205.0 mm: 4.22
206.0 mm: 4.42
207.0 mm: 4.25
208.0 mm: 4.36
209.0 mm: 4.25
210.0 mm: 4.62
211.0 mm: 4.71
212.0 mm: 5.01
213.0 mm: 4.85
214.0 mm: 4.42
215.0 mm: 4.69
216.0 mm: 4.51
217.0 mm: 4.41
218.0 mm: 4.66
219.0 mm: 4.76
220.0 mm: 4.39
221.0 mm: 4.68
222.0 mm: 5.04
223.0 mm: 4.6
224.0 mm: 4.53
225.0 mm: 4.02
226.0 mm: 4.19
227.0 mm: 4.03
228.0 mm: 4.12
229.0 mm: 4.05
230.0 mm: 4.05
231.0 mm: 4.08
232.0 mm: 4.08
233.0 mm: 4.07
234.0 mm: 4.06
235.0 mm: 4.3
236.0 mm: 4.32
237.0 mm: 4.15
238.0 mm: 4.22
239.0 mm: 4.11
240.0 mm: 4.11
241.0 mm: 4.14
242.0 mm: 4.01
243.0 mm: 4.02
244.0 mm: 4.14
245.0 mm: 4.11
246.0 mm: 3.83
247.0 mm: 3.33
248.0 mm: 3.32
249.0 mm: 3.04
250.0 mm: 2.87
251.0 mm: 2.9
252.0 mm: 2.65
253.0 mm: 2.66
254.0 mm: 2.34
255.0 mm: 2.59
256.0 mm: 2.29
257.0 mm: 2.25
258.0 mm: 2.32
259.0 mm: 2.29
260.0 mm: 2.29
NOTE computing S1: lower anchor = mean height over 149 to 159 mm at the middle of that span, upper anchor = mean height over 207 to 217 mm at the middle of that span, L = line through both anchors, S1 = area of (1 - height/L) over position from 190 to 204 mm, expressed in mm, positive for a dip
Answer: 1.1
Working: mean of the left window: 4.72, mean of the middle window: 4.27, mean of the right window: 4.58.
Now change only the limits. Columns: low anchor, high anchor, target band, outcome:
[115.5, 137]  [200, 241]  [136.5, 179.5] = -4.7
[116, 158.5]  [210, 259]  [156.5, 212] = -4.7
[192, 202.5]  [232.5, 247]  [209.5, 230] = -1.6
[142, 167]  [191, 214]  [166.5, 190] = -0.9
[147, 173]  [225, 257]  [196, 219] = -2.3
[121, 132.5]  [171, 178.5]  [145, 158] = -0.3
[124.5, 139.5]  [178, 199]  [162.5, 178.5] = -1.5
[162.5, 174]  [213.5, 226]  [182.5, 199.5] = 1.3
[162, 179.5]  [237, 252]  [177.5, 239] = -2.2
